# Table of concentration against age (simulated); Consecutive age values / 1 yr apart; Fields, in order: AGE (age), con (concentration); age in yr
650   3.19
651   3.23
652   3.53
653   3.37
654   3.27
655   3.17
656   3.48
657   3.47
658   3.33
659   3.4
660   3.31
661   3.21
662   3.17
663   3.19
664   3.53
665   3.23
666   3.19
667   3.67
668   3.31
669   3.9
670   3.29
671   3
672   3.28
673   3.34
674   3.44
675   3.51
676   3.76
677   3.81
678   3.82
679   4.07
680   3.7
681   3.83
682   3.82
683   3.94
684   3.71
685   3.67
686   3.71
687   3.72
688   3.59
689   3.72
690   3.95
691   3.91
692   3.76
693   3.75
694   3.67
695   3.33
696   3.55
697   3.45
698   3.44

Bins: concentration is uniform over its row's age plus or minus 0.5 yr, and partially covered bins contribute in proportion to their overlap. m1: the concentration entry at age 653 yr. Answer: 3.37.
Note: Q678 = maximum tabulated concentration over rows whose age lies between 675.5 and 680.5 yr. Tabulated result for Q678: 4.07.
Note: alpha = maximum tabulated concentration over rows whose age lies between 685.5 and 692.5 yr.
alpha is 3.95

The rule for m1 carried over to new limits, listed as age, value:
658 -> 3.33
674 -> 3.44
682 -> 3.82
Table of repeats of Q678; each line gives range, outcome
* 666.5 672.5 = 3.9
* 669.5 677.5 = 3.81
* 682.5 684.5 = 3.94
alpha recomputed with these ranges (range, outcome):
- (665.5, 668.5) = 3.67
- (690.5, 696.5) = 3.91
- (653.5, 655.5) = 3.27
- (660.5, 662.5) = 3.21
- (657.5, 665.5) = 3.53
